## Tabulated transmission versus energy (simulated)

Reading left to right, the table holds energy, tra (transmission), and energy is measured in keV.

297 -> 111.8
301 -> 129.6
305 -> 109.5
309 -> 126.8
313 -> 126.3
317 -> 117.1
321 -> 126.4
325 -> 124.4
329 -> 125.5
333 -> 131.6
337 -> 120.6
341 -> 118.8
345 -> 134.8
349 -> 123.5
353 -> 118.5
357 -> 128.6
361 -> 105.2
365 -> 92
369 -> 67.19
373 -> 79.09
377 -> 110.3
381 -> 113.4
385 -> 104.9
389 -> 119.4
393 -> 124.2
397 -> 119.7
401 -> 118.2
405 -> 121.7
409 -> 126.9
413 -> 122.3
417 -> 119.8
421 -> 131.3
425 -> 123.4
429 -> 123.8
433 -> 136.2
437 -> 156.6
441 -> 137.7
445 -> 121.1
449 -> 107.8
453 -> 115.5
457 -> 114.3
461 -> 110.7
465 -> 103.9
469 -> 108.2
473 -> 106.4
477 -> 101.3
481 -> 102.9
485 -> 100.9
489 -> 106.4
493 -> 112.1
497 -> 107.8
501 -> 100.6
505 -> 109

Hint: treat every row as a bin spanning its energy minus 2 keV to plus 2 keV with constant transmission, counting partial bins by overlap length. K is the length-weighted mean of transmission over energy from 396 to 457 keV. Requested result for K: 125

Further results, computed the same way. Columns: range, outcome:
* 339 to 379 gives 108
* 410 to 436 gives 127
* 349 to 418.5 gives 112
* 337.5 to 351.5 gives 125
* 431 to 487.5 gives 116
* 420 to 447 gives 133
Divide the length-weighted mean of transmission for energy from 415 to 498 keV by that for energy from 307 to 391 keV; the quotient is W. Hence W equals 1.0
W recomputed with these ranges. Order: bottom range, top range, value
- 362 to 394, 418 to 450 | 1.29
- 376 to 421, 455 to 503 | 0.89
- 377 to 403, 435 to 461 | 1.07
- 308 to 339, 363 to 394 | 0.81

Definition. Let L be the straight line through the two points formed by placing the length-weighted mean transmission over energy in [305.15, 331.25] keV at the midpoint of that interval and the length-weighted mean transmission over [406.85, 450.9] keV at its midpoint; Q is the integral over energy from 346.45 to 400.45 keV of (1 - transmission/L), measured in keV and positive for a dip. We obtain 7.30 keV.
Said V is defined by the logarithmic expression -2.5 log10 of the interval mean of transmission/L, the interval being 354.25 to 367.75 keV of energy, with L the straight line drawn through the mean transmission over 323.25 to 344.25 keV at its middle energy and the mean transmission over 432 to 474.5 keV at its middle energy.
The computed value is 0.159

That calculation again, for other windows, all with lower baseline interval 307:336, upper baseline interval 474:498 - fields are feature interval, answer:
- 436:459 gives -0.13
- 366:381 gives 0.31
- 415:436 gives -0.14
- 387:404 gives -0.04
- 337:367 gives 0.04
